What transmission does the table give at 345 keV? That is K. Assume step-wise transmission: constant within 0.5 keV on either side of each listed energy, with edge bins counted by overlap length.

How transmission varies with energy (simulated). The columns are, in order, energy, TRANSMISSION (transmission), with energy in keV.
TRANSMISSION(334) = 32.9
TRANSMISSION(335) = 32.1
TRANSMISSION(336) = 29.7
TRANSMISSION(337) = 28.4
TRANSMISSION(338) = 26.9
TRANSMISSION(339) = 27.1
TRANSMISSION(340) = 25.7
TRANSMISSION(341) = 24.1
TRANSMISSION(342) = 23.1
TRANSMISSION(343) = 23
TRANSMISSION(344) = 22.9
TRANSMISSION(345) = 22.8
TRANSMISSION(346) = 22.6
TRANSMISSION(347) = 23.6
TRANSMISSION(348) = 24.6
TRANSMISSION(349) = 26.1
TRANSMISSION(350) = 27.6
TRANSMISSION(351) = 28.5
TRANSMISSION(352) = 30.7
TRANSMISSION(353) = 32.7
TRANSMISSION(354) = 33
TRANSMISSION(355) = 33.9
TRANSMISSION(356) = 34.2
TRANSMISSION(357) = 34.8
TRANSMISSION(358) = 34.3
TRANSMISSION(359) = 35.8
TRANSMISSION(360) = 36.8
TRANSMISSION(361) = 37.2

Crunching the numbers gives 22.8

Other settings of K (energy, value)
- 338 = 26.9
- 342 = 23.1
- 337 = 28.4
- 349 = 26.1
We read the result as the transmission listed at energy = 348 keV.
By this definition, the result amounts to 24.6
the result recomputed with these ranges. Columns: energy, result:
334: 32.9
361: 37.2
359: 35.8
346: 22.6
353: 32.7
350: 27.6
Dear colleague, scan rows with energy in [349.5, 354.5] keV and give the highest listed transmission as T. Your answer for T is 33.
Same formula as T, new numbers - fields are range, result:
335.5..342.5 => 29.7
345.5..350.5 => 27.6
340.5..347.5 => 24.1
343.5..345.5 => 22.9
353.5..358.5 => 34.8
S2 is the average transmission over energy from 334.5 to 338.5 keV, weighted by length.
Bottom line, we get 29.3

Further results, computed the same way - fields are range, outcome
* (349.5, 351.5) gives 28.1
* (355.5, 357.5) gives 34.5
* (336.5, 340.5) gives 27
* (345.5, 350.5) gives 24.9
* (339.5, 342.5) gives 24.3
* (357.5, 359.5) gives 35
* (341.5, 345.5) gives 23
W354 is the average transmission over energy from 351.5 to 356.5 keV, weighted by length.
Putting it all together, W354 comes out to 32.9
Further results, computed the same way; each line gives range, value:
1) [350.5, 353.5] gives 30.6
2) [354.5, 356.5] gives 34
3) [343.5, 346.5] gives 22.8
